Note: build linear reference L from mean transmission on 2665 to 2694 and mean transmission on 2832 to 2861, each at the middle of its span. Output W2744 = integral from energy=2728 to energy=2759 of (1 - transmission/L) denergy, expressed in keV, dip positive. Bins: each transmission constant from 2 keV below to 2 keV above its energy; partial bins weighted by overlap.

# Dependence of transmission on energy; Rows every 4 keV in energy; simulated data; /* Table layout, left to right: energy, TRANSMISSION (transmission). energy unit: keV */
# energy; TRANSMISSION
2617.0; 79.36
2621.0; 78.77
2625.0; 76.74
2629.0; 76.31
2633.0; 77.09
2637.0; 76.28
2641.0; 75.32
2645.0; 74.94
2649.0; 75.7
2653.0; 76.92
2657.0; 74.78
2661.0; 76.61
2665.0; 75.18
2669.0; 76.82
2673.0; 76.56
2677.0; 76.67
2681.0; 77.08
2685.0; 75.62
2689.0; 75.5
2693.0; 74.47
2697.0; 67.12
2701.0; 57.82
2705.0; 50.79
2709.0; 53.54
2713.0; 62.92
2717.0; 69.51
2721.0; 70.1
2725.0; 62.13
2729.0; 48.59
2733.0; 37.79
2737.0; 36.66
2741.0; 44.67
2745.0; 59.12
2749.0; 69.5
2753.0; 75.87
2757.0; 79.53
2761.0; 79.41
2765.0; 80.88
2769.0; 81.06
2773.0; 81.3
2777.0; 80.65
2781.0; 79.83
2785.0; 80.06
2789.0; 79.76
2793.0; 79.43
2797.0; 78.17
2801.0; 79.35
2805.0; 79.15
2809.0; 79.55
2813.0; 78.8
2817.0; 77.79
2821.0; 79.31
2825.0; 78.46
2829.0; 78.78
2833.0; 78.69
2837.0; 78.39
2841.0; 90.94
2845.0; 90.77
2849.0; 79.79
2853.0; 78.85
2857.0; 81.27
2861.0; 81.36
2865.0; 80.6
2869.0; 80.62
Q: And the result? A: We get 8.7 keV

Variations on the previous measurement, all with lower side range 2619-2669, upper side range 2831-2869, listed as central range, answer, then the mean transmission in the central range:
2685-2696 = 0.45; 74.4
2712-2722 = 1.36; 67.7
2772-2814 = 0.49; 79.6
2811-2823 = 0.39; 78.6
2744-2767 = 1.38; 74.7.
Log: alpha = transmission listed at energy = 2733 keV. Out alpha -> 37.79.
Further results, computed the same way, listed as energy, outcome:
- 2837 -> 78.39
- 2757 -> 79.53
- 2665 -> 75.18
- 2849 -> 79.79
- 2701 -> 57.82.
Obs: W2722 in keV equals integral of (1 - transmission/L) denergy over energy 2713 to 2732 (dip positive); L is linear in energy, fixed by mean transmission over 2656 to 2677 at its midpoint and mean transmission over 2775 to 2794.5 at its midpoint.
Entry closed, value 4.0 keV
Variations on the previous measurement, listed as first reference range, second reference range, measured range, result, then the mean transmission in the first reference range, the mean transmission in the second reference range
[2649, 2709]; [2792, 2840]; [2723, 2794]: 7.1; 71.8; 79.1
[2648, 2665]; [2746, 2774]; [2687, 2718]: 5.2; 75.9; 77.4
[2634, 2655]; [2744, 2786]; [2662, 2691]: 0.0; 75.9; 77.4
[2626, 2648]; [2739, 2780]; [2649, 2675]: -0.2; 76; 73.4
